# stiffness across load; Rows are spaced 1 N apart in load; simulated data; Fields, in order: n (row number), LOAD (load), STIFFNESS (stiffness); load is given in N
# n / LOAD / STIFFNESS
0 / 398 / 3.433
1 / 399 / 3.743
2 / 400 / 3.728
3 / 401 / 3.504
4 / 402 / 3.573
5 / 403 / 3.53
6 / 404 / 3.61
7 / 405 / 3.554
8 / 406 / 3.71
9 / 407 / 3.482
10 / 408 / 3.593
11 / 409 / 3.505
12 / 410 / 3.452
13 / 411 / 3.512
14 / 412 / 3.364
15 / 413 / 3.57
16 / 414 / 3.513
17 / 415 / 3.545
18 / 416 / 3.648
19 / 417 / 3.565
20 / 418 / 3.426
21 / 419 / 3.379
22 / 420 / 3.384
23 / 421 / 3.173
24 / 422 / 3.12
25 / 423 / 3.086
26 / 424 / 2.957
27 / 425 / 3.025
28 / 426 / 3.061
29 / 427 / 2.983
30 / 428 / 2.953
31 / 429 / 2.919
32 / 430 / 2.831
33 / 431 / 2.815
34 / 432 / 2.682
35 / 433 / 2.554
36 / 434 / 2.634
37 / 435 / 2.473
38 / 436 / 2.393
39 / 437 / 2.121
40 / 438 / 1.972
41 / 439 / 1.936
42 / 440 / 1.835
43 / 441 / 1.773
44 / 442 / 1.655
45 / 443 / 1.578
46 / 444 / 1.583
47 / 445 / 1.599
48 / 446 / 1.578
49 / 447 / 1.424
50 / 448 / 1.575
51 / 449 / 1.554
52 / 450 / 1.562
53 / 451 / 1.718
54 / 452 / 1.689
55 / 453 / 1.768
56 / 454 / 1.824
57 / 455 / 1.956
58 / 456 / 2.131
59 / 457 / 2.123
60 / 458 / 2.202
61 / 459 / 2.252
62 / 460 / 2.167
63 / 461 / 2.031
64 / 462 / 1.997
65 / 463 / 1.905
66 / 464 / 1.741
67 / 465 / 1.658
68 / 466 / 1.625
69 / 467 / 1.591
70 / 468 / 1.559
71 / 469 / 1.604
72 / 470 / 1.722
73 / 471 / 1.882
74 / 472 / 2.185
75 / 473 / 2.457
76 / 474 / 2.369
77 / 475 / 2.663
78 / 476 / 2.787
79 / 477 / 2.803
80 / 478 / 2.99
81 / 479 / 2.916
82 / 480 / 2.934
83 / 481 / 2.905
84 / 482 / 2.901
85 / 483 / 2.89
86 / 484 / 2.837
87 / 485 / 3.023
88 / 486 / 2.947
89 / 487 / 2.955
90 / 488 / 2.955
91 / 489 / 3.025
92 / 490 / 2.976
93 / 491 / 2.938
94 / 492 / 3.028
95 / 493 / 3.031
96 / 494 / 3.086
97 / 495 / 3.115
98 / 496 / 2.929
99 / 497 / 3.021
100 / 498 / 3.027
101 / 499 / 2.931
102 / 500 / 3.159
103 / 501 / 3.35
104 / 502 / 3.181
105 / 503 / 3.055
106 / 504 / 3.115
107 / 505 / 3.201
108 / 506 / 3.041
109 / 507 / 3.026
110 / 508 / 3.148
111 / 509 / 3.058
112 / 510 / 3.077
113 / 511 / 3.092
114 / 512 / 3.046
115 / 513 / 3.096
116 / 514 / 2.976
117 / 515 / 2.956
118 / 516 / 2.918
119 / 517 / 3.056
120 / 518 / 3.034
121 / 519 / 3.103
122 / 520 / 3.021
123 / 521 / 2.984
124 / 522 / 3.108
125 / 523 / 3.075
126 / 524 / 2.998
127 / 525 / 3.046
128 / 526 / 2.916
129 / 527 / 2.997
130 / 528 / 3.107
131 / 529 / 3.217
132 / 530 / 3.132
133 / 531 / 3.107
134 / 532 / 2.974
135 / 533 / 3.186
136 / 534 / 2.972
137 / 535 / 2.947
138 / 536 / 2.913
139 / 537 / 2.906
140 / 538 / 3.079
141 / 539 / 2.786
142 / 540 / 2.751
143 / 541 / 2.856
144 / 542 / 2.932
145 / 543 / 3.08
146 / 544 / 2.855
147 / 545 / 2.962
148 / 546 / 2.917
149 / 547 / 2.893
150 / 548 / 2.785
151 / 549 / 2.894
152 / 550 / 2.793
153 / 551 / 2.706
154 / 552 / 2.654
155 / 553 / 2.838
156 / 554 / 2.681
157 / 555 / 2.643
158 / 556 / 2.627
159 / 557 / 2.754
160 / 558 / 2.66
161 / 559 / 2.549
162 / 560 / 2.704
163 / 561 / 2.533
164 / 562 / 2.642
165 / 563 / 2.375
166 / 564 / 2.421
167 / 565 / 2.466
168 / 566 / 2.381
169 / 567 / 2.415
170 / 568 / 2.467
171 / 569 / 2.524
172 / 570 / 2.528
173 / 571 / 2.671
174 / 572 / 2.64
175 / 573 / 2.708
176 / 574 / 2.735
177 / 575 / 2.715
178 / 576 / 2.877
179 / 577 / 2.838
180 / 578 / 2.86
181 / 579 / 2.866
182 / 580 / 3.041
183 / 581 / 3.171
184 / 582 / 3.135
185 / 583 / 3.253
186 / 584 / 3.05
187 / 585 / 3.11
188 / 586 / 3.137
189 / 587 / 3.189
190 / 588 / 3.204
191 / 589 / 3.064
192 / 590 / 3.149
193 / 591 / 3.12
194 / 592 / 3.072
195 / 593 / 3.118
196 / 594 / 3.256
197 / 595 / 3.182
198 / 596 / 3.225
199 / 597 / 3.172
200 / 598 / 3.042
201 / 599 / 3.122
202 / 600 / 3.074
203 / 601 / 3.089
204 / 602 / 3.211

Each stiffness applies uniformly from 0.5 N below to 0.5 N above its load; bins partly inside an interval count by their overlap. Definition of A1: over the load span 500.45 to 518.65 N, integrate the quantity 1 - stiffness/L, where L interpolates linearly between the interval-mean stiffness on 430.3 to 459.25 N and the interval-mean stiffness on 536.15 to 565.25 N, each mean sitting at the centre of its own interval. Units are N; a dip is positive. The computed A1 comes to -4.70 N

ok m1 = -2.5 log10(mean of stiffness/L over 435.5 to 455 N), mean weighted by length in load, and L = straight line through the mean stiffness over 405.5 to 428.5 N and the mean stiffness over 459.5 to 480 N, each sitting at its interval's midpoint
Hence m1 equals 0.47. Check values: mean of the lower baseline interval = 3.35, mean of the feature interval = 1.75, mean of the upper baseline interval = 2.15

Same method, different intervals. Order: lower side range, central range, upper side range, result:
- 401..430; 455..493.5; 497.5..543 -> 0.288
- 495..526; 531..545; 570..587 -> 0.020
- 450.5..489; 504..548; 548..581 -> -0.196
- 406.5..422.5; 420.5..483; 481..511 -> 0.409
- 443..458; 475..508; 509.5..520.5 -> -0.176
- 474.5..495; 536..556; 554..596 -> 0.009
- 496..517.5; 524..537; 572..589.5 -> 0.003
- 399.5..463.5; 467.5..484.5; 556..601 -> 0.092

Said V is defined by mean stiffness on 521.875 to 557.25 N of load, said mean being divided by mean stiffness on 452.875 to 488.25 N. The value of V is 1.26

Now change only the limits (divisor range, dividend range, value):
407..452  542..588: 1.05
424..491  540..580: 1.19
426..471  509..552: 1.48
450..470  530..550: 1.58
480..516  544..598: 0.94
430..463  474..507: 1.50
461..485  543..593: 1.22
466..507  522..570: 1.02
